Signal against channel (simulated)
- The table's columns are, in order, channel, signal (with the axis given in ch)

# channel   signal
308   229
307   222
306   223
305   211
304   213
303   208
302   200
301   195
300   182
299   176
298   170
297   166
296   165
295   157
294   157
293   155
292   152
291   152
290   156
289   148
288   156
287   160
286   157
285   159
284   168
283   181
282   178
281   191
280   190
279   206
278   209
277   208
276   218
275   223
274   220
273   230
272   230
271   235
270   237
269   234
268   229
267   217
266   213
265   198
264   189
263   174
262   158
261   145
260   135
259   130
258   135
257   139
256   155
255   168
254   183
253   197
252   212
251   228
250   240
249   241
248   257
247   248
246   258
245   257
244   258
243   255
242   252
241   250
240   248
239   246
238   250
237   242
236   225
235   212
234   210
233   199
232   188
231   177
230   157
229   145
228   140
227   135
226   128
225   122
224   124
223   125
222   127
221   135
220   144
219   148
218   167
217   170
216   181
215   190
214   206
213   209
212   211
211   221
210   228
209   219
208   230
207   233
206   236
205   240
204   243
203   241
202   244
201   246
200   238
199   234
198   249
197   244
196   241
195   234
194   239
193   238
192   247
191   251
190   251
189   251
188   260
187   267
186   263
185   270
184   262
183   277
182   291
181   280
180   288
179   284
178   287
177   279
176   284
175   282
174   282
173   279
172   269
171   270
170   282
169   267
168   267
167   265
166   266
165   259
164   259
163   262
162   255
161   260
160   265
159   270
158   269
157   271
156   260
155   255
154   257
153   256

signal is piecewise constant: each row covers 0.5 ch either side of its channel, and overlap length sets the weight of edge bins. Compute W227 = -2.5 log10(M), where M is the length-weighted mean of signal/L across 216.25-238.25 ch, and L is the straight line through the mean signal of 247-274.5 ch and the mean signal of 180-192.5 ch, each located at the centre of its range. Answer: 0.34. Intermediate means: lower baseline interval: 265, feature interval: 166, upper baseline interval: 198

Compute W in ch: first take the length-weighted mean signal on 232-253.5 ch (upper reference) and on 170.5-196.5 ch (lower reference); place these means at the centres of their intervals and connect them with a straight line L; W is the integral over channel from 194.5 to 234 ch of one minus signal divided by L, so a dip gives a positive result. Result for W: 9.1 ch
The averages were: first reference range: 266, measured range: 194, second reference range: 236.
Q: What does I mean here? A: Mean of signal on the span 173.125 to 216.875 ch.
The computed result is 247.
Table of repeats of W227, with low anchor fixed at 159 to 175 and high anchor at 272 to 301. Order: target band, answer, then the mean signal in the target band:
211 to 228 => 0.40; 159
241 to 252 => -0.18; 248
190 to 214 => 0.03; 235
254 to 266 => 0.23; 160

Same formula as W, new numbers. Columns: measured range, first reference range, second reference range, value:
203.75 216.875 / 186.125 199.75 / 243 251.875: 1.59 ch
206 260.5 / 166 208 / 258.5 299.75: 6.39 ch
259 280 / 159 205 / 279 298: -2.51 ch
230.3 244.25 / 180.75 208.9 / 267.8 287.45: -0.17 ch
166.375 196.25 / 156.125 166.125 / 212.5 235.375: -4.72 ch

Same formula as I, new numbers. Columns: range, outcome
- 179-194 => 264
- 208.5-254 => 199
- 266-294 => 192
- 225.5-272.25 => 203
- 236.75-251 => 250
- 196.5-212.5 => 235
